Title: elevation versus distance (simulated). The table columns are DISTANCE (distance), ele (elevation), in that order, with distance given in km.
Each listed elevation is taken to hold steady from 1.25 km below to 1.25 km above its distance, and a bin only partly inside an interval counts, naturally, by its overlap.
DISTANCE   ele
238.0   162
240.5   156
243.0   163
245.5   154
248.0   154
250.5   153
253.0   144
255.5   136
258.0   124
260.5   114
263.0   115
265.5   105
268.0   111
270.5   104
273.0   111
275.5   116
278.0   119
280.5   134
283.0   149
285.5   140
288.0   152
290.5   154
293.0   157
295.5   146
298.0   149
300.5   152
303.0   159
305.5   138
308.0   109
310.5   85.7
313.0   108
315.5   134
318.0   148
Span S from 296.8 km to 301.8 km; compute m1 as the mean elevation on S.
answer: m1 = 151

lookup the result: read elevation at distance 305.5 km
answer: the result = 138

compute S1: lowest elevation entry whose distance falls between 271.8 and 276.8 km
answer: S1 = 111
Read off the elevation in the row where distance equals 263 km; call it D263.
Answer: 115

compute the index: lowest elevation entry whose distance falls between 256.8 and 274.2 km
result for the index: 104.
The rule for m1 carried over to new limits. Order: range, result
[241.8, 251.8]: 156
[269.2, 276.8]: 110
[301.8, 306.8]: 148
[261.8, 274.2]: 109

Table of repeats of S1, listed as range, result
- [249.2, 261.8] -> 114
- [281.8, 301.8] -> 140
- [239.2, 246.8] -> 154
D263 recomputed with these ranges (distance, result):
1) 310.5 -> 85.7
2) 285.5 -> 140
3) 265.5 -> 105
